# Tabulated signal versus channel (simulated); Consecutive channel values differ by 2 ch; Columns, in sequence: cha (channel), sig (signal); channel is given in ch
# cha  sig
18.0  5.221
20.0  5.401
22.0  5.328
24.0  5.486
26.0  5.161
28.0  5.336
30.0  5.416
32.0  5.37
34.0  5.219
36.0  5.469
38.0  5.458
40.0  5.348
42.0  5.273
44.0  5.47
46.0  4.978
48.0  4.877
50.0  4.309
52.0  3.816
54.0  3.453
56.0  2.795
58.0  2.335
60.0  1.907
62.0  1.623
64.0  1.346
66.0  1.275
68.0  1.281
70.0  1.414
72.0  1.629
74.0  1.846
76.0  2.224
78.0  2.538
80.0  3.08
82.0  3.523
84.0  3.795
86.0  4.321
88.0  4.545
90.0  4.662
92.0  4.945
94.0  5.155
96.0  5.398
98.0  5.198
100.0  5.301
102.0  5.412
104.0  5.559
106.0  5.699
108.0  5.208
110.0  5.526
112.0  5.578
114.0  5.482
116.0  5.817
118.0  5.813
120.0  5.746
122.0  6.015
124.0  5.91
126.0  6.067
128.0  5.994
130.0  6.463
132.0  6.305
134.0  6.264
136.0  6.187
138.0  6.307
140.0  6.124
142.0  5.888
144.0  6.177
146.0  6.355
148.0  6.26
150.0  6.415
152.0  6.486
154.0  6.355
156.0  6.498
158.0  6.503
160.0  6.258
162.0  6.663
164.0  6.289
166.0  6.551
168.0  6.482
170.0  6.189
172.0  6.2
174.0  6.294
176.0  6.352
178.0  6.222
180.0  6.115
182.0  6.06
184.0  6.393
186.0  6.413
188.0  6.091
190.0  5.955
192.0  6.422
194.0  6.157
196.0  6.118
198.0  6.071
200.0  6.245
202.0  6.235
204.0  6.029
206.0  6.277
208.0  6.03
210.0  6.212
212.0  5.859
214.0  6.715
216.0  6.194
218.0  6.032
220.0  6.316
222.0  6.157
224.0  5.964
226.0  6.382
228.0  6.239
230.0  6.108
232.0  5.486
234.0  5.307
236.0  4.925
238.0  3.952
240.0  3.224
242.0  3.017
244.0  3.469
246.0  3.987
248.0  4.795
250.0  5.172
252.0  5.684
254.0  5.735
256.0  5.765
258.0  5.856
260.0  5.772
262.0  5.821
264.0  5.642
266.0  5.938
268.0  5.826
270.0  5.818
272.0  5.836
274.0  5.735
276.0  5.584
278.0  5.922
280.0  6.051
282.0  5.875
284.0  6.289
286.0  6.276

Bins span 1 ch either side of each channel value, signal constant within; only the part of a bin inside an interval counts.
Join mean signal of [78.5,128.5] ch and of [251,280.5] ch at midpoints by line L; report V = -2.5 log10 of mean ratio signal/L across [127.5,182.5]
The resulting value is -0.18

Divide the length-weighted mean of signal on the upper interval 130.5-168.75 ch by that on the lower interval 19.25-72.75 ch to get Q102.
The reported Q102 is 1.6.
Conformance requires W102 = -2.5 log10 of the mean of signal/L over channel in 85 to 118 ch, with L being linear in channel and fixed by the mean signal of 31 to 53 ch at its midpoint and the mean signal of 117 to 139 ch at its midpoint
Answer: 0.104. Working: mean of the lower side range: 5.05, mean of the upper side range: 6.1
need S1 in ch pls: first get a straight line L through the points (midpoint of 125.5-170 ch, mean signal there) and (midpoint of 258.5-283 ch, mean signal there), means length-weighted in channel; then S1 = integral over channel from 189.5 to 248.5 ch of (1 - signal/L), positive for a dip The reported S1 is 4.3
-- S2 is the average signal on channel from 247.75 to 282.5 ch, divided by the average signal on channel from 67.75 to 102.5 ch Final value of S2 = 1.55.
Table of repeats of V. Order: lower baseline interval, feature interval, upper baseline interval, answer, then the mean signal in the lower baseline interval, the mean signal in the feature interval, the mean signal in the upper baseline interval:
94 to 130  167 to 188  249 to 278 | -0.11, 5.64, 6.26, 5.73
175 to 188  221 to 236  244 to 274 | -0.02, 6.25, 5.88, 5.48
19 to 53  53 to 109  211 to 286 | 0.45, 5.16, 3.48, 5.54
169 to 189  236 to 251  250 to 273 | 0.41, 6.23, 4.01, 5.76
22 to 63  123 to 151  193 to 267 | -0.22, 4.48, 6.19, 5.59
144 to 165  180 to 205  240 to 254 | -0.11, 6.4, 6.18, 4.37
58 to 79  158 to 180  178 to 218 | -0.22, 1.74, 6.35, 6.19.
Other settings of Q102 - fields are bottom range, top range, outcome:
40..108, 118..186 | 1.68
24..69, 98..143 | 1.45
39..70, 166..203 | 1.90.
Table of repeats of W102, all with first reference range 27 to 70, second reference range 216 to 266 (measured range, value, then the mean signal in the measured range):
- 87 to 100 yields -0.19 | 5.01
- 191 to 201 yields -0.24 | 6.2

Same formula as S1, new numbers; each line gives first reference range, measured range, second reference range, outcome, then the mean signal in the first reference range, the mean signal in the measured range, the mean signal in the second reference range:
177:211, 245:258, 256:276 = 1.4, 6.18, 5.24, 5.79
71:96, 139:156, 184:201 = -3.8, 3.6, 6.27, 6.2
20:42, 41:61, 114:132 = 5.7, 5.36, 3.92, 5.97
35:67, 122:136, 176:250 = -4.4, 3.73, 6.16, 5.7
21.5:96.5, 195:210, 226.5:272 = -4.0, 3.86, 6.15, 5.19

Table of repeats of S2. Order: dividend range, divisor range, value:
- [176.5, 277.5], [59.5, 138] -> 1.28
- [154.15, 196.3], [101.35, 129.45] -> 1.10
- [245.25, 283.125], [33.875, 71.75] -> 1.62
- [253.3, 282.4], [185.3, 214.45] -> 0.94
